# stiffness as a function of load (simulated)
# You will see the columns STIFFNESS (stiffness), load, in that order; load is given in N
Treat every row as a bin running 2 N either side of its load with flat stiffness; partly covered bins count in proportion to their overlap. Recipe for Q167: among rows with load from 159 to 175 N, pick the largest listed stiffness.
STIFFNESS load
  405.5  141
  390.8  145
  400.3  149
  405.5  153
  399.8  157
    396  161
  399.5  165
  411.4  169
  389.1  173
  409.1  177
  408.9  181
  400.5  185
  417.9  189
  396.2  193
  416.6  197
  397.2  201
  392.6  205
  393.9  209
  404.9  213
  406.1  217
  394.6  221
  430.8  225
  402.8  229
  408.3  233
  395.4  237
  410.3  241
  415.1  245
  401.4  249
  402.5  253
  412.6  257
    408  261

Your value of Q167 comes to 411.4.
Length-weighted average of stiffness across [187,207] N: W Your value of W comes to 404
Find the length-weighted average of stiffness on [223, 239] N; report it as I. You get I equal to 409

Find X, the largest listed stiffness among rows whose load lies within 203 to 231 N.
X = 430.8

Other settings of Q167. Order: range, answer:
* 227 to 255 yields 415.1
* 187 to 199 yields 417.9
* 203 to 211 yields 393.9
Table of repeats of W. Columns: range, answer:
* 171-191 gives 405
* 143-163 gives 398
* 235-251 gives 406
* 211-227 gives 409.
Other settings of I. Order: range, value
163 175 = 400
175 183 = 409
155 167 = 398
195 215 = 401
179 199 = 408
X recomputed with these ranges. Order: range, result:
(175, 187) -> 409.1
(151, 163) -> 405.5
